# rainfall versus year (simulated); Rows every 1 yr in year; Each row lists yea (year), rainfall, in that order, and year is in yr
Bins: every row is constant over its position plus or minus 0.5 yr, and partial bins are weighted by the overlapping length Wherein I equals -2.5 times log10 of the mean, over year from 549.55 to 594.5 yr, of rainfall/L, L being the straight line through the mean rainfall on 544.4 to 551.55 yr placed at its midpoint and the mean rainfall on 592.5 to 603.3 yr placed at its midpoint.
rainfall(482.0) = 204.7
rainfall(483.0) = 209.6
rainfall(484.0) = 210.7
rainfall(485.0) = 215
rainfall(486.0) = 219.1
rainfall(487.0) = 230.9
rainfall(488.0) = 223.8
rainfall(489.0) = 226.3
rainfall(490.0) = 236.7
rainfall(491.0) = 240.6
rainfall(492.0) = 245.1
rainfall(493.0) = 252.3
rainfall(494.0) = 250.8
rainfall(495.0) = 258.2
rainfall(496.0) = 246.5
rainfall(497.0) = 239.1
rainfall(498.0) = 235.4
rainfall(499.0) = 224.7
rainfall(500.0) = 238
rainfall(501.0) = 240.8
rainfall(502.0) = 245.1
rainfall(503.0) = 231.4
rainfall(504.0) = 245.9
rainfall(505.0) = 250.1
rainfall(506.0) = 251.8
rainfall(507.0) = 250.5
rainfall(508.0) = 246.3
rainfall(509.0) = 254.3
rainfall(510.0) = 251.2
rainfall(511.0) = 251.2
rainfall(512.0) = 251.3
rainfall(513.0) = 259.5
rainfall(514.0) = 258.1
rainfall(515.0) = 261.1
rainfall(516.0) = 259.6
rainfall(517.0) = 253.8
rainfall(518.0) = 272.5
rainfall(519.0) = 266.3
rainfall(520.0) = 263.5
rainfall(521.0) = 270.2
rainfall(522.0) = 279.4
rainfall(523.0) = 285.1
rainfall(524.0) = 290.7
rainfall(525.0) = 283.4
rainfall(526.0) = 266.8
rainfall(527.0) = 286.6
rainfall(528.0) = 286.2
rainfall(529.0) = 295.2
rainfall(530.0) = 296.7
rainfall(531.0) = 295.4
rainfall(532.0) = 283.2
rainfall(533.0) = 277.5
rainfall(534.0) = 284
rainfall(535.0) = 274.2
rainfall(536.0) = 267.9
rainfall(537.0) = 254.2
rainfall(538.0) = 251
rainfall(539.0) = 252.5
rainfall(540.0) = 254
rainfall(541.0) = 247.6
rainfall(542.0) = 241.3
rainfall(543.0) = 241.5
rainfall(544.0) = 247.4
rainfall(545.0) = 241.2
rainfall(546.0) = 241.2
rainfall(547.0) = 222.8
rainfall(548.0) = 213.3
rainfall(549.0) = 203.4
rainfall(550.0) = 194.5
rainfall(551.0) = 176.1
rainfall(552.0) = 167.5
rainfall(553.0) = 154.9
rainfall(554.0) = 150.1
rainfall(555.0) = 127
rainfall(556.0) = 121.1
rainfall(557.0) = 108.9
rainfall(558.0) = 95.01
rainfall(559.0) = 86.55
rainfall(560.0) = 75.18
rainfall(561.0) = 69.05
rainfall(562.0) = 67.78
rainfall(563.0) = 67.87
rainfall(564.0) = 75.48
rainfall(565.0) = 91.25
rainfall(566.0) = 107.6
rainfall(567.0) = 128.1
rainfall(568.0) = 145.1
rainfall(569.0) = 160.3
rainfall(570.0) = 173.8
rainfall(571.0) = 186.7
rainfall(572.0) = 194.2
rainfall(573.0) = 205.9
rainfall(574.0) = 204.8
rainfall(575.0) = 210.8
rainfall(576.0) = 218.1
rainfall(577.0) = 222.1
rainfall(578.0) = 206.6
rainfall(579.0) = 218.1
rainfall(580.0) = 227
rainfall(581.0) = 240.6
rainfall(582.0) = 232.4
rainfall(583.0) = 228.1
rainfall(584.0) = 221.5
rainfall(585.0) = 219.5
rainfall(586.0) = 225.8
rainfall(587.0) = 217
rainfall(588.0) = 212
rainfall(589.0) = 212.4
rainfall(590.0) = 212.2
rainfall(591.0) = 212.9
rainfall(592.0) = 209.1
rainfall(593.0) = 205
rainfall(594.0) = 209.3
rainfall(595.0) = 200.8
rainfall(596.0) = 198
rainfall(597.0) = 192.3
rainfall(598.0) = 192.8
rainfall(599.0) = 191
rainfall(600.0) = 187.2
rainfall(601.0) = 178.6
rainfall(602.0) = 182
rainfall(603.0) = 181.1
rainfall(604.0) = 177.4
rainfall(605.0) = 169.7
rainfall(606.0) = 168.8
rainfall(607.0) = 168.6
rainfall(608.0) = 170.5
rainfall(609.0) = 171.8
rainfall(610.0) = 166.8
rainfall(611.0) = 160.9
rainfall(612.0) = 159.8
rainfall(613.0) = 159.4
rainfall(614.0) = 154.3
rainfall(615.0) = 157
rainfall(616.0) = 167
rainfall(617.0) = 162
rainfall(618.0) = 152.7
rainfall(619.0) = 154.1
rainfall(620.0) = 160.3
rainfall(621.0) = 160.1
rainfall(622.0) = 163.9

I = 0.182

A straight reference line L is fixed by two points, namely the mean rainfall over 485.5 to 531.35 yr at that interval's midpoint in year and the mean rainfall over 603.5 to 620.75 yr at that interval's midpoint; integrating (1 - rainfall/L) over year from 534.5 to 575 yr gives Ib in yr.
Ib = 7.7 yr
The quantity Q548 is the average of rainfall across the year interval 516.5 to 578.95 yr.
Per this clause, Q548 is 208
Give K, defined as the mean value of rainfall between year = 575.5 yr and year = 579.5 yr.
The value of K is 216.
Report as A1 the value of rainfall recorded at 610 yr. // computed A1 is 166.8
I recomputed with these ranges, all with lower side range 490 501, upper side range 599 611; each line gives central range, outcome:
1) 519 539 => -0.243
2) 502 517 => -0.078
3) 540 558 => 0.093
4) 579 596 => -0.170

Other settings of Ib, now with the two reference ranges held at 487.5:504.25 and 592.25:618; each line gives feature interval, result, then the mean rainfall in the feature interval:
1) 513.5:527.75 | -2.9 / 271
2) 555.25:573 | 7.3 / 118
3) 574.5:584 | -1.5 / 223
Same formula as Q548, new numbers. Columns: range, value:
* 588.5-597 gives 207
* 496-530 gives 259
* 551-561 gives 121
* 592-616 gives 179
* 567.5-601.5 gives 205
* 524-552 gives 254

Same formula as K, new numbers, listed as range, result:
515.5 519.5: 263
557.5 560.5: 85.6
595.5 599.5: 194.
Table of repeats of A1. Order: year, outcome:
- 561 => 69.05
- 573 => 205.9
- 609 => 171.8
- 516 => 259.6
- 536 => 267.9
